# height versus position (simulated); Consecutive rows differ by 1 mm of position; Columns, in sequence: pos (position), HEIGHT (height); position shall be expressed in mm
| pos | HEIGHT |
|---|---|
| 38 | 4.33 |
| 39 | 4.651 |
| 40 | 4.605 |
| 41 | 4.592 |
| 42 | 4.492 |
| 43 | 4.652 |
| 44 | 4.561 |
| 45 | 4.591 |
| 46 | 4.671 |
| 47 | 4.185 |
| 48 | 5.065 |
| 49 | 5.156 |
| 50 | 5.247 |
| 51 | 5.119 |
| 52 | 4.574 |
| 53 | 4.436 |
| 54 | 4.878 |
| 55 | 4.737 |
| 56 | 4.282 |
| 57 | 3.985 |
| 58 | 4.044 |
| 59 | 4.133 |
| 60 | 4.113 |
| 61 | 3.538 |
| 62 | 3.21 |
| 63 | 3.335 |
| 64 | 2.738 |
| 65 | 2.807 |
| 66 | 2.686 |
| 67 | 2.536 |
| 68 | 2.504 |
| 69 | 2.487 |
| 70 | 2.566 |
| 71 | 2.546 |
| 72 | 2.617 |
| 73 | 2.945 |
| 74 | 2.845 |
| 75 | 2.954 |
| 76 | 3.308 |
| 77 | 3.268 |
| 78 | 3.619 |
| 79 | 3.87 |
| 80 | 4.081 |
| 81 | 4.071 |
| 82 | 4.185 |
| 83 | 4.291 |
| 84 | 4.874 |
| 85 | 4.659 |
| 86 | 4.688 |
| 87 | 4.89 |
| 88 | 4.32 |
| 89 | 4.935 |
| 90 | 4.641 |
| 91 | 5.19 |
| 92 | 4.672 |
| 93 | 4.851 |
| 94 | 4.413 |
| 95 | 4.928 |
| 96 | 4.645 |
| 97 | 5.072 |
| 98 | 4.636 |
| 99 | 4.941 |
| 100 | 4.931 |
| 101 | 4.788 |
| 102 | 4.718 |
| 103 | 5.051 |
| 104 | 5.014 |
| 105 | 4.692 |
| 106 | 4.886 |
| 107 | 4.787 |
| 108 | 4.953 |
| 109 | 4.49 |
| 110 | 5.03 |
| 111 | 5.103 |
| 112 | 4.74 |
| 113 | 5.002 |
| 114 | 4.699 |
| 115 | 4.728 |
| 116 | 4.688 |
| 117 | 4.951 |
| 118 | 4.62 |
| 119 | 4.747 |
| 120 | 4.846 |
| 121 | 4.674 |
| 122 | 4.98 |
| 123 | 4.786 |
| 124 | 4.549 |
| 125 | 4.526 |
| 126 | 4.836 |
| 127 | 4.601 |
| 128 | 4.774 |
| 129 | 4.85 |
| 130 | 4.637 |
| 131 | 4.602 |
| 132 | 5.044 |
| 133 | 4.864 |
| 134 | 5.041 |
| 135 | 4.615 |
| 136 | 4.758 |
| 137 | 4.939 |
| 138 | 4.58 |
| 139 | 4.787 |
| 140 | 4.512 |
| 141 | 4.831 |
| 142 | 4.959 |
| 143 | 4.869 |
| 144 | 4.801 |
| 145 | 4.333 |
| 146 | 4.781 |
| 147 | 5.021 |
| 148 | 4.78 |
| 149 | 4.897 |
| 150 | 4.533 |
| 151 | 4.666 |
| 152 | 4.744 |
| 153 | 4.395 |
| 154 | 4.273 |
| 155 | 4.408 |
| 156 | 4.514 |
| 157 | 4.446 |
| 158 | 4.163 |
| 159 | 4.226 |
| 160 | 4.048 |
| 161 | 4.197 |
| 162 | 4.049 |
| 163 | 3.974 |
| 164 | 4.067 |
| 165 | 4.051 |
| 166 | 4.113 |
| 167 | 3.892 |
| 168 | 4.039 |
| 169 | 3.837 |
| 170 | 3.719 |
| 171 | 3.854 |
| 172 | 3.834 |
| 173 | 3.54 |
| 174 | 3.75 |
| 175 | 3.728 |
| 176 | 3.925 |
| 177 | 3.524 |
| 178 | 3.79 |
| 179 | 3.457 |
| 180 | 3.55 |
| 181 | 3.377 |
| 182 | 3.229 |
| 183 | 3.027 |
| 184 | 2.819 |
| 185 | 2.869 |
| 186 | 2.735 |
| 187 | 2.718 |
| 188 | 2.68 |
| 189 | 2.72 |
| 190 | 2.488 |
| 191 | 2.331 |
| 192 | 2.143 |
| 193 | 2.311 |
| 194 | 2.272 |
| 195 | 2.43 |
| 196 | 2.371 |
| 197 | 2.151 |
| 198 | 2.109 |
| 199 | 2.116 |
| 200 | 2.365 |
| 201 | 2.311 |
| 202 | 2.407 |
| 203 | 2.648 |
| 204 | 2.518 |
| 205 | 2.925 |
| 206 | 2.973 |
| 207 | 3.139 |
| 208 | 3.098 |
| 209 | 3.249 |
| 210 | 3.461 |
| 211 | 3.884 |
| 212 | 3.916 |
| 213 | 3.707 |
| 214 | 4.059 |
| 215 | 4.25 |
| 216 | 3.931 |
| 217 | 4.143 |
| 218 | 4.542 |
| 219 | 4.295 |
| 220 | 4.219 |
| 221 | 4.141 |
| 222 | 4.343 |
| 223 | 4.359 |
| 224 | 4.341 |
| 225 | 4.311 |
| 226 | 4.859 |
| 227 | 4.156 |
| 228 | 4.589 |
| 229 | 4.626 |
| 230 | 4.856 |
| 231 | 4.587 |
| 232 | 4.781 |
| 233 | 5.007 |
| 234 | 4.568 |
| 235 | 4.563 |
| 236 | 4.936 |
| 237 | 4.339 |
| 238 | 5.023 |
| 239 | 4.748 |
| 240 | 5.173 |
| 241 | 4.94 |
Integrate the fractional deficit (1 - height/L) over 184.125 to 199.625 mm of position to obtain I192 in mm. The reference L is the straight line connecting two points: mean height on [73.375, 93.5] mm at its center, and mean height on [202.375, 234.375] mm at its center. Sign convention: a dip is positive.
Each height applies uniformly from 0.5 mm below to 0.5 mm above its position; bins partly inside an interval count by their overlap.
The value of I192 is 6.2 mm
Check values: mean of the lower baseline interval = 4.2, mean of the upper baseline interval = 4.01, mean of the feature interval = 2.44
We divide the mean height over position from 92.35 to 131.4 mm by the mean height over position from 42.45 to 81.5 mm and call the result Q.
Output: 1.27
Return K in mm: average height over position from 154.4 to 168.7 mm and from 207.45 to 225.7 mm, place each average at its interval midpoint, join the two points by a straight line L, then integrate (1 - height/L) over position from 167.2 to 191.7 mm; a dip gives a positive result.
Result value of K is 4.77 mm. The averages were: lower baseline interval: 4.15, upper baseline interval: 4.02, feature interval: 3.31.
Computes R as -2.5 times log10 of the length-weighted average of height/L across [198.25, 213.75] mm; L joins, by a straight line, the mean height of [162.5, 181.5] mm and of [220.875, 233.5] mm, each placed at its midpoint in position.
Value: 0.39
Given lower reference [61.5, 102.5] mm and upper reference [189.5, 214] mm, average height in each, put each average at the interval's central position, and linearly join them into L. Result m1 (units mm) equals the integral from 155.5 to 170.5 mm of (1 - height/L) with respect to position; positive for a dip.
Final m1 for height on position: -4.6 mm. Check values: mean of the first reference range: 3.91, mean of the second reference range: 2.75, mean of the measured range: 4.09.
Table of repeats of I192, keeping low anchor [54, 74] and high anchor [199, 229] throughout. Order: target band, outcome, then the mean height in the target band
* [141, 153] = -4.26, 4.75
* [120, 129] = -3.36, 4.73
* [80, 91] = -4.02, 4.56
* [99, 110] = -4.71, 4.85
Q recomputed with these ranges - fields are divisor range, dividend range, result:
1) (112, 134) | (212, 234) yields 0.92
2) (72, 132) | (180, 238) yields 0.77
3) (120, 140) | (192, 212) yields 0.57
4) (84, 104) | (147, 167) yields 0.91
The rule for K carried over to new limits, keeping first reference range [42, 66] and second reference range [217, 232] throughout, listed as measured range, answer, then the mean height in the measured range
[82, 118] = -4.1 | 4.79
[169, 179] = 1.5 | 3.73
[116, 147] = -3.1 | 4.76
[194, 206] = 5.4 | 2.41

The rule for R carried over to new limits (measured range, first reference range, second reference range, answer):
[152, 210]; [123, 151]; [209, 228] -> 0.32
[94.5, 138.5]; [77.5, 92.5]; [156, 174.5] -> -0.12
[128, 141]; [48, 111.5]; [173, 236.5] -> -0.23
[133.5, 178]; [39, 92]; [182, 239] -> -0.17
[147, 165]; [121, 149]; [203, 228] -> 0.04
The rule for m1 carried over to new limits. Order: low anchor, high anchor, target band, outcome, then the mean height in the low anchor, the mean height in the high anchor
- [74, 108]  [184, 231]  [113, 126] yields -1.7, 4.49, 3.34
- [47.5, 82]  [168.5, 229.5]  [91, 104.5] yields -4.7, 3.66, 3.36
